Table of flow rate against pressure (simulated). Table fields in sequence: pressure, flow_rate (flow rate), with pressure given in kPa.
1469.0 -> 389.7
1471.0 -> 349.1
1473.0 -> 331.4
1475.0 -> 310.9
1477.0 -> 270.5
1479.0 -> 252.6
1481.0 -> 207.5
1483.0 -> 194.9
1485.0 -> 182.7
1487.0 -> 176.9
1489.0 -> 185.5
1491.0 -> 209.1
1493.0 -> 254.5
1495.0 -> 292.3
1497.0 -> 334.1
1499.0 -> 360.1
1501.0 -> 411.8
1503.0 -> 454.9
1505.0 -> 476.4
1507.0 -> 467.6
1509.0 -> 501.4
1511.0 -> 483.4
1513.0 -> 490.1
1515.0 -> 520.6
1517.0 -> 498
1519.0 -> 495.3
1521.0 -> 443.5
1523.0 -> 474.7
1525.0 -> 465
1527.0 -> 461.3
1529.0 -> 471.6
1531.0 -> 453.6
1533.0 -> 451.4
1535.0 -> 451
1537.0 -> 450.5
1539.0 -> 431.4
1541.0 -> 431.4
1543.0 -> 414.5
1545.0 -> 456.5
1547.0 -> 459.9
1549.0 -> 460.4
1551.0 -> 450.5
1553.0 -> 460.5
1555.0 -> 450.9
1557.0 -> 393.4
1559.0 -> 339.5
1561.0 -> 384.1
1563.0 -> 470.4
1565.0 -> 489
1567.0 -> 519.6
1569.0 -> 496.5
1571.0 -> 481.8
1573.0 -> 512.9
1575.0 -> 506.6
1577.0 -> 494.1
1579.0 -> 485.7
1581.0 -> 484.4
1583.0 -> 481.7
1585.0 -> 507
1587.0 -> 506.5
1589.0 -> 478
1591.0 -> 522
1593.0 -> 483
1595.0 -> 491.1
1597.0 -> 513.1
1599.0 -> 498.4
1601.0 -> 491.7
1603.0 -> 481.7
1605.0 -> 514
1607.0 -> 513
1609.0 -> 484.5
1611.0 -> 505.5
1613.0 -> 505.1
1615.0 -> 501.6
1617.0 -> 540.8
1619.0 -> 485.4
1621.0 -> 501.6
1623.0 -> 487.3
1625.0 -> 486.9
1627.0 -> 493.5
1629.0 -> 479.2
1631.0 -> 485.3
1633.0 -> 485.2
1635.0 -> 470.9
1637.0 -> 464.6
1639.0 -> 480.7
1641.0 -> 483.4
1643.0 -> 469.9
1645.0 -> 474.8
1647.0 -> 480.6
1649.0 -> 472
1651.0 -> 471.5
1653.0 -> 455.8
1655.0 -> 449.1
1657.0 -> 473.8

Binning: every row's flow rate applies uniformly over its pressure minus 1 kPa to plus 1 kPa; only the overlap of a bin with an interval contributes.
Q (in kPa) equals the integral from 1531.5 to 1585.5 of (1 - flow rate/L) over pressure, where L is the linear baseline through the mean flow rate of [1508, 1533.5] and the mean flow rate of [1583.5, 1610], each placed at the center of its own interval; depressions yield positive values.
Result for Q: 3.2 kPa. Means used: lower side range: 478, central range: 459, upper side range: 498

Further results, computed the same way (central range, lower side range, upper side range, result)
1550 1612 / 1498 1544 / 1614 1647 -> -0.78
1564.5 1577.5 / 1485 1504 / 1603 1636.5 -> -2.65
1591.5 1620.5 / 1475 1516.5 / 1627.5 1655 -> -3.94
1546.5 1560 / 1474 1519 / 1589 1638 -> -0.39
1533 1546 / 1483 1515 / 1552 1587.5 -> -0.64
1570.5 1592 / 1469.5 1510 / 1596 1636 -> -2.48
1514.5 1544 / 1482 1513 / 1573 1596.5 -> -4.96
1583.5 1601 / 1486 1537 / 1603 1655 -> -1.34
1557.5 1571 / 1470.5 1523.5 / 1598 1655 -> -0.82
